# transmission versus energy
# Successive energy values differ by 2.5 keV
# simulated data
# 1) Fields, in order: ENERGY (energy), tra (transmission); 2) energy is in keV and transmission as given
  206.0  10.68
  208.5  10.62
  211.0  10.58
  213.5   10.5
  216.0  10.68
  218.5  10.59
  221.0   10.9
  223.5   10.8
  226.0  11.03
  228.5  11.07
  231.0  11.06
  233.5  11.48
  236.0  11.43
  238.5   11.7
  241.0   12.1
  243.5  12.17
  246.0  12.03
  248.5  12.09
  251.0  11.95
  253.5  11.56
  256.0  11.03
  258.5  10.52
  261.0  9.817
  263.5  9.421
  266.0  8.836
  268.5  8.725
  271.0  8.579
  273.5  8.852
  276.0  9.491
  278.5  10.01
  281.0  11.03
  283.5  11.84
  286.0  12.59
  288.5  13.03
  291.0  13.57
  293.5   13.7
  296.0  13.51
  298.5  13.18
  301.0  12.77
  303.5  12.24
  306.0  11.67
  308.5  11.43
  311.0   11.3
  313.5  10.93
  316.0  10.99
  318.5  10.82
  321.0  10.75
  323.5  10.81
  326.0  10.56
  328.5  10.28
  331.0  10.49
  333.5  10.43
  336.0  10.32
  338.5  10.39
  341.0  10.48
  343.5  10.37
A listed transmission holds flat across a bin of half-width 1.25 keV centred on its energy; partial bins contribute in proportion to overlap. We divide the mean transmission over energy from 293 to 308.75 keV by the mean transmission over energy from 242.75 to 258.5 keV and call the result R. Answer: 1.1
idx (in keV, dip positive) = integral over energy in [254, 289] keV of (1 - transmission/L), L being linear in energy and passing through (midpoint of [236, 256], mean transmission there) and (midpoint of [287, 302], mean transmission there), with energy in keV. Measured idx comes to 6.6 keV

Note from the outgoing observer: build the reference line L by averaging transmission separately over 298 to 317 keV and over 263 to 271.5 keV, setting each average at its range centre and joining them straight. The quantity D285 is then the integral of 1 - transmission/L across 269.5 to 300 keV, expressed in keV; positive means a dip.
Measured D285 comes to -4.2 keV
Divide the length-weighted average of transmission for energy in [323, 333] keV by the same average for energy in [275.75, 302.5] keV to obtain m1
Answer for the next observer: 0.9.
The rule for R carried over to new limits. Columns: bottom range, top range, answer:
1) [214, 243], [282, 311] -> 1.13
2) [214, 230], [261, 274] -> 0.83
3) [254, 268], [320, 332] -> 1.06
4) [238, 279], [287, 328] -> 1.13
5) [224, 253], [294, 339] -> 0.97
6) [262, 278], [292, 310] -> 1.40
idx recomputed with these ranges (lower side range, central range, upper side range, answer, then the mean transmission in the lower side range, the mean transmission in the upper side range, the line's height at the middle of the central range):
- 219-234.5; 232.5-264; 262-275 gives -4.5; 11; 8.91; 9.94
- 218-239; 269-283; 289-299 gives 3.5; 11.1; 13.5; 12.8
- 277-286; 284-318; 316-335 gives -4.4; 11.1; 10.6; 10.9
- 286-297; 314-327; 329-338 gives 0.6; 13.4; 10.4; 11.3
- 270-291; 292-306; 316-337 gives -2.9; 10.9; 10.6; 10.8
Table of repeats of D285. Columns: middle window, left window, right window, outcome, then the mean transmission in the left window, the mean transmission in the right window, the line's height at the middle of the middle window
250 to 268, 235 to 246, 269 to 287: 1.2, 11.9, 10.2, 11.1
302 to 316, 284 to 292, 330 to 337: 0.3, 12.9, 10.4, 11.8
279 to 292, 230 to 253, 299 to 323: -0.8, 11.8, 11.5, 11.6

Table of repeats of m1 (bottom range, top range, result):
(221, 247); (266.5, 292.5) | 0.94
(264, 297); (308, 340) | 0.97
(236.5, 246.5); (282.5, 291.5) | 1.06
